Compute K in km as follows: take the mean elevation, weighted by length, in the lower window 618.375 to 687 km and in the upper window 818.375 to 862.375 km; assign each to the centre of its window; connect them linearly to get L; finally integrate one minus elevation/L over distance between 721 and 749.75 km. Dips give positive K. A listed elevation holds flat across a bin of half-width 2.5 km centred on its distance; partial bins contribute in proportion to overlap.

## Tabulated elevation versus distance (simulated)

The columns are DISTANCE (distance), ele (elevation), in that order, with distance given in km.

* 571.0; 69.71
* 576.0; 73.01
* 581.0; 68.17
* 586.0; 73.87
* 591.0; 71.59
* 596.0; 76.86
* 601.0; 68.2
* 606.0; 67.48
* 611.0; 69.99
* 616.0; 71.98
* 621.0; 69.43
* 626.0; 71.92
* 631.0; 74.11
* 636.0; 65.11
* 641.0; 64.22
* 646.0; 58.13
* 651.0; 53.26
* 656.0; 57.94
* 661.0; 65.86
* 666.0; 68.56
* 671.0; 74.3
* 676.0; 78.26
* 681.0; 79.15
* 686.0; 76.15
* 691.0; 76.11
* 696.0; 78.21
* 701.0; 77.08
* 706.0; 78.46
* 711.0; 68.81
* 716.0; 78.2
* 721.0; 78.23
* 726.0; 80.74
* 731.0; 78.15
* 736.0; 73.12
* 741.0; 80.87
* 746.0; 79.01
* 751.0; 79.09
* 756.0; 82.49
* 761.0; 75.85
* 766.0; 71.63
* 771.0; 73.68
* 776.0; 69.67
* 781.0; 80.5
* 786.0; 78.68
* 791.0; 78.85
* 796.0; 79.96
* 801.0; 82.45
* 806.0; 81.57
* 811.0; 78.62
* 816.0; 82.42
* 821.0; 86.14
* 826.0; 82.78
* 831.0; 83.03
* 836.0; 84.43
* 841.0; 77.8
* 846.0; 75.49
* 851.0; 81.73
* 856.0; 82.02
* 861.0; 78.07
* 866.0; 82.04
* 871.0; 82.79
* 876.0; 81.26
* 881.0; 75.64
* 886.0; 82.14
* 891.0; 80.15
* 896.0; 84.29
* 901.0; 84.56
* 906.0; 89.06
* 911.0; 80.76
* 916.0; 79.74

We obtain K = -1.7 km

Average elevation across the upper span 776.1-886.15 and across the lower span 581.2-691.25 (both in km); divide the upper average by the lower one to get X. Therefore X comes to 1.16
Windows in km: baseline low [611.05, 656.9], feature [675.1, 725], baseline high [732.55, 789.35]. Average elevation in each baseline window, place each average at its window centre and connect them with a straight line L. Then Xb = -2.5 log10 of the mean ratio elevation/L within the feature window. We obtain -0.08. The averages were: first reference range 65.6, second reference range 76.8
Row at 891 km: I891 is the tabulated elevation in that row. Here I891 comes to 80.15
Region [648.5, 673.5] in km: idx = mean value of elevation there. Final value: 64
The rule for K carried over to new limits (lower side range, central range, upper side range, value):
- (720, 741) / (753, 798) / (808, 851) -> 1.5 km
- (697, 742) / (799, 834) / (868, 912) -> -1.1 km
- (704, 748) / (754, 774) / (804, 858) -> 0.8 km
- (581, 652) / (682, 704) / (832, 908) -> -1.4 km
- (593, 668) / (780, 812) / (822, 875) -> -1.0 km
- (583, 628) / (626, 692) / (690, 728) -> 5.1 km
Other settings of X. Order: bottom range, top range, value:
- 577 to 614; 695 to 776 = 1.08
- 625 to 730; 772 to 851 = 1.12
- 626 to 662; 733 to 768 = 1.23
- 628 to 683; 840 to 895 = 1.19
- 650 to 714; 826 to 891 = 1.12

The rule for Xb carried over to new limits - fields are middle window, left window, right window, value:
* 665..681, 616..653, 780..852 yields -0.09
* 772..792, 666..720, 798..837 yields 0.06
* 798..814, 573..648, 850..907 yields -0.03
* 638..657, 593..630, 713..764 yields 0.24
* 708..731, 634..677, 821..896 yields -0.10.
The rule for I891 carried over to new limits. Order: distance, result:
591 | 71.59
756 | 82.49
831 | 83.03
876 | 81.26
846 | 75.49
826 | 82.78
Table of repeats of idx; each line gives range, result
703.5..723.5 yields 75.9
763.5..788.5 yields 74.8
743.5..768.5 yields 77.6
